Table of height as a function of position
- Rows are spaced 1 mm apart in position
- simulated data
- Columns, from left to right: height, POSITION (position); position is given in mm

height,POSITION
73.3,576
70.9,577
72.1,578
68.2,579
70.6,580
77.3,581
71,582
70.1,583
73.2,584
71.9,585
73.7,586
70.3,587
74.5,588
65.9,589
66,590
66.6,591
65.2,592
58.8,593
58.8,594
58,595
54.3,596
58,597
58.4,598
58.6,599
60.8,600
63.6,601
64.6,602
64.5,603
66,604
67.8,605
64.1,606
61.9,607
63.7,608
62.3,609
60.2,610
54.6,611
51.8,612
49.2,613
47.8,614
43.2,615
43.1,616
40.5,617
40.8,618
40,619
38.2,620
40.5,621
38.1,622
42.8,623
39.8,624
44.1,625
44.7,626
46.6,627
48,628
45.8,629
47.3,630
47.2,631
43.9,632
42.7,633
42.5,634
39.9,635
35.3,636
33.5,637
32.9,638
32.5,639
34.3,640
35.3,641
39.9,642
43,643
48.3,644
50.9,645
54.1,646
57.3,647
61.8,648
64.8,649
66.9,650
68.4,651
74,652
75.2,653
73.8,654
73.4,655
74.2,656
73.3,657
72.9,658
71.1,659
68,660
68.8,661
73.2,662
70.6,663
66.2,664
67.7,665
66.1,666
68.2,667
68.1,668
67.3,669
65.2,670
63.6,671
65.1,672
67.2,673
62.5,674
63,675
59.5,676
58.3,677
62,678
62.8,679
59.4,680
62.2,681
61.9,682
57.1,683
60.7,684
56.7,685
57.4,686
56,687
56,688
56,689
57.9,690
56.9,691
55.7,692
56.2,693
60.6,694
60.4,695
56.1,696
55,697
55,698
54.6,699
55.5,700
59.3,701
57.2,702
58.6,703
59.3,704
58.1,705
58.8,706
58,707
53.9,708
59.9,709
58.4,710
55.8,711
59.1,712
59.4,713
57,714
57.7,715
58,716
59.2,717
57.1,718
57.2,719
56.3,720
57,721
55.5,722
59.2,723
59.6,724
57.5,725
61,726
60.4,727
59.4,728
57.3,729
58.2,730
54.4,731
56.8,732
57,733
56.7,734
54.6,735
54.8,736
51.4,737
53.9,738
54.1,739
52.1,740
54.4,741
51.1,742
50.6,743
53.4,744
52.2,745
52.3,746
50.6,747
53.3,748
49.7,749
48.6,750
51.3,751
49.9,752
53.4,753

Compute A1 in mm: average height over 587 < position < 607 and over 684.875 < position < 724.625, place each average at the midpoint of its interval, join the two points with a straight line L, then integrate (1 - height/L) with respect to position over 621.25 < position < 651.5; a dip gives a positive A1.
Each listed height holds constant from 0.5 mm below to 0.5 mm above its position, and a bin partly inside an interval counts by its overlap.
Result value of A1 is 7.6 mm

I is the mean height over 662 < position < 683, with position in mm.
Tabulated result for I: 64.4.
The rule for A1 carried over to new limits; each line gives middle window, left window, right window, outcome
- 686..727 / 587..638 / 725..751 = -2.83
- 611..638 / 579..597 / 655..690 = 9.41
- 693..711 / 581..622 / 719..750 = -0.46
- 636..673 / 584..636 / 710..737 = -3.38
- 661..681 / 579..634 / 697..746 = -3.07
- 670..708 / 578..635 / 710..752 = -2.19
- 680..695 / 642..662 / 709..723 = 0.69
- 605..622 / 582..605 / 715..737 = 3.59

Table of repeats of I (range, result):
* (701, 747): 56.5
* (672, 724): 58.4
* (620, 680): 56.1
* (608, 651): 46.1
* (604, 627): 49.4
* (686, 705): 57.1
